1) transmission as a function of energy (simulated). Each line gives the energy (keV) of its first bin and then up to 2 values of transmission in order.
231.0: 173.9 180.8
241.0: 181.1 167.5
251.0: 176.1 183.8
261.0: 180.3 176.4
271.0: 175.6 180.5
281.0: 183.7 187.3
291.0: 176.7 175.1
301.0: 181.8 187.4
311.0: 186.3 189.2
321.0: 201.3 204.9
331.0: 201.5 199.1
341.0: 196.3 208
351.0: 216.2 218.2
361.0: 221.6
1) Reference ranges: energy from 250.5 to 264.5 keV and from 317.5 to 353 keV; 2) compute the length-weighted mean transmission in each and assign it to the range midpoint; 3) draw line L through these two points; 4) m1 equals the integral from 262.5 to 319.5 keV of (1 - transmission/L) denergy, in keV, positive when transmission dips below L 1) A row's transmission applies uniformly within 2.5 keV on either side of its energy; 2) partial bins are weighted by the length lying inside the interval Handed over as 2.4 keV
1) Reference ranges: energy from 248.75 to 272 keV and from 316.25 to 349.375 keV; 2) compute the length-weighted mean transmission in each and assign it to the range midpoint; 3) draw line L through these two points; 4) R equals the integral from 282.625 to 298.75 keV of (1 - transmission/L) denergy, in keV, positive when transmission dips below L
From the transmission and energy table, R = 0.7 keV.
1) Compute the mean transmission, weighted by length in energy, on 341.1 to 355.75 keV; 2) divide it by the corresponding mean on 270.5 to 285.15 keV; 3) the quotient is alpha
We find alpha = 1.16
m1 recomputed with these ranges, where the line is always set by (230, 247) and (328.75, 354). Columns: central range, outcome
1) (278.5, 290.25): 0.31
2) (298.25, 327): 0.85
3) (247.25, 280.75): 0.90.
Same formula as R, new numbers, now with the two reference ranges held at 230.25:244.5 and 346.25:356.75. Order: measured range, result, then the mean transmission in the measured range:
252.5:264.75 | 0.3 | 181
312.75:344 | 1.4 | 199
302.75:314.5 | 0.9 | 187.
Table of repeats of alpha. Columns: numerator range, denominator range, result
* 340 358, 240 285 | 1.18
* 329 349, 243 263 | 1.14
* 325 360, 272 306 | 1.14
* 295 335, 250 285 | 1.07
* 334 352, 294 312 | 1.12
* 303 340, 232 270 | 1.10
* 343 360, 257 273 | 1.20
